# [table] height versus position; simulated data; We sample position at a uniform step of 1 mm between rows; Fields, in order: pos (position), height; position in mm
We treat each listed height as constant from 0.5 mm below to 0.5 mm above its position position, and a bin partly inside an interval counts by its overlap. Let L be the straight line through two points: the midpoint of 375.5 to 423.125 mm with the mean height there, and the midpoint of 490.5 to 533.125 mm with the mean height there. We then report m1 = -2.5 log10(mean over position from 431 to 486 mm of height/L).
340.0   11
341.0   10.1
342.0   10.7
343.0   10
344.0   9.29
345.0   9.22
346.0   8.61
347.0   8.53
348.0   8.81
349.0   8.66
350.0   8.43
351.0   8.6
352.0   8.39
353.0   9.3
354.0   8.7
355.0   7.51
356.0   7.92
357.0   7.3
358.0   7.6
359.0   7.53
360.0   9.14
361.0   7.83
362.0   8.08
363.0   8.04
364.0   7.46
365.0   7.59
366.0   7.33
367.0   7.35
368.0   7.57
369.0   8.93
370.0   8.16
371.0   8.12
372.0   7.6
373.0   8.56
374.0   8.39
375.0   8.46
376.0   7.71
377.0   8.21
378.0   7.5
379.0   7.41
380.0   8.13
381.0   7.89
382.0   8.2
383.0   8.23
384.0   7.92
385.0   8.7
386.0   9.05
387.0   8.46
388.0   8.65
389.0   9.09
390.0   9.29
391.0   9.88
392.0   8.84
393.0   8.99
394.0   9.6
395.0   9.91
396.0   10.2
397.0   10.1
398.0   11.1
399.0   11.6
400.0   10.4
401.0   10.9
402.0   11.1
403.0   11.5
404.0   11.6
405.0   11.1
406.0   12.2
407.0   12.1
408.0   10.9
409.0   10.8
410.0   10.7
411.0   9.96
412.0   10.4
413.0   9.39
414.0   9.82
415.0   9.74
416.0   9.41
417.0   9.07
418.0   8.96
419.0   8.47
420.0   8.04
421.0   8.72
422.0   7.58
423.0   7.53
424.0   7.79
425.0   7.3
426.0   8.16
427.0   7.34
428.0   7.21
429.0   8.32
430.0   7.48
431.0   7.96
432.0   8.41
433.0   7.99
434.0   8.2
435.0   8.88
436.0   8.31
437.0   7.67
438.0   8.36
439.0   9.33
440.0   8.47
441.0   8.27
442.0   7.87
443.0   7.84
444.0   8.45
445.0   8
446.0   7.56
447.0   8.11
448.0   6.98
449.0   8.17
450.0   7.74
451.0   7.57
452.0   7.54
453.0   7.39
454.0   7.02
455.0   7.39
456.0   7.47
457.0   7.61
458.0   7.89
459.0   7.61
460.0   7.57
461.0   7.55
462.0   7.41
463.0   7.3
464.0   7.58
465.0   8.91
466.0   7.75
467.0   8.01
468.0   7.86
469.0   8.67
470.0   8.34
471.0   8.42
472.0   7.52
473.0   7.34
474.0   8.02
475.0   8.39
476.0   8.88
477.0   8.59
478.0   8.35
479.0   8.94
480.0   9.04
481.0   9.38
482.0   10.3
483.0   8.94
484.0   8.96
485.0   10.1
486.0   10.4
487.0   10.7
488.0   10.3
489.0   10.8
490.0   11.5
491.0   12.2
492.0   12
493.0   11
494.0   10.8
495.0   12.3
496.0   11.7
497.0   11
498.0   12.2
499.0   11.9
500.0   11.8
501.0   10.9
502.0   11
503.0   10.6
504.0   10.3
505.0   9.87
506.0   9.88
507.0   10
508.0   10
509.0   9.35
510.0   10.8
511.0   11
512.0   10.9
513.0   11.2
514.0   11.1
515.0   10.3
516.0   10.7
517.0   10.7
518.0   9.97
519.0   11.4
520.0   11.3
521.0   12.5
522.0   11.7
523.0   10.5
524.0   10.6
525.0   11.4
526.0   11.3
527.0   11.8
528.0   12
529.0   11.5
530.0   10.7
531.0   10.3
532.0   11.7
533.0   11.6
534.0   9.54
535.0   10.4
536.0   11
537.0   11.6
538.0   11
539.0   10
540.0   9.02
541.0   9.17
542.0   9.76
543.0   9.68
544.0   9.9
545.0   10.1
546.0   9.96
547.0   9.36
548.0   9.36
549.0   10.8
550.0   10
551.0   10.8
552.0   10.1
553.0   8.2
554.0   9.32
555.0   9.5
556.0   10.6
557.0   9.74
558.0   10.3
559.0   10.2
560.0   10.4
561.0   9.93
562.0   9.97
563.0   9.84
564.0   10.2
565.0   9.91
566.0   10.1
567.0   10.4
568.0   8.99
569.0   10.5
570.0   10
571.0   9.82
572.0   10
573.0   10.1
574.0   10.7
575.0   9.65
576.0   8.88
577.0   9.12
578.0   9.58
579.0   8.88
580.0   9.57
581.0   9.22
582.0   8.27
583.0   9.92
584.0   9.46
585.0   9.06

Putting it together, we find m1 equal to 0.254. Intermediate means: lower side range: 9.5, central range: 8.17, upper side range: 11.1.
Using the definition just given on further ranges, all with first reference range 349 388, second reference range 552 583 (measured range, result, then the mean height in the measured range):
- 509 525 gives -0.174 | 10.9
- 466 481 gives 0.080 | 8.33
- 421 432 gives 0.110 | 7.75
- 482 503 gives -0.203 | 11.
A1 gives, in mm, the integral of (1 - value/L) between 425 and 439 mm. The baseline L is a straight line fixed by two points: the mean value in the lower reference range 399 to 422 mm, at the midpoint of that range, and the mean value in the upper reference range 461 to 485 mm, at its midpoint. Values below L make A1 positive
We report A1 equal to 2.3 mm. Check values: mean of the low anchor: 10.2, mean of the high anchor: 8.41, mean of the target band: 8.04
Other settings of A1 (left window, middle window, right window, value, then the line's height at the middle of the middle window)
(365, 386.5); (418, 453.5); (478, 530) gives 5.1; 9.33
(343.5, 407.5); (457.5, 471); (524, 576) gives 2.4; 9.57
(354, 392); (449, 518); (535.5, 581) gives -1.7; 9.19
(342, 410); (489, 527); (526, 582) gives -4.8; 9.8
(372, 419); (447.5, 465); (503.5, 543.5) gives 4.4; 10.1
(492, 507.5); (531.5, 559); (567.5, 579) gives 0.4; 10.2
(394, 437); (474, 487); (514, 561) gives 1.0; 9.98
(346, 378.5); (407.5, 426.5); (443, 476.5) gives -2.7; 7.95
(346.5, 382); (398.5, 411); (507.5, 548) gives -3.5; 8.72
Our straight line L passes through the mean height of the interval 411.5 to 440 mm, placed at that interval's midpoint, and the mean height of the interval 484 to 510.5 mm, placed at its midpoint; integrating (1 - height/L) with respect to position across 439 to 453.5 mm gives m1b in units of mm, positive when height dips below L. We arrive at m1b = 1.9 mm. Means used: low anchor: 8.42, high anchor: 10.9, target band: 7.91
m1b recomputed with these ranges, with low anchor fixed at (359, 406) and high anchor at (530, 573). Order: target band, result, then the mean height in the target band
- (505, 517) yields -0.80 mm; 10.5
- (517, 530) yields -1.83 mm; 11.3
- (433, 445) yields 1.30 mm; 8.3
